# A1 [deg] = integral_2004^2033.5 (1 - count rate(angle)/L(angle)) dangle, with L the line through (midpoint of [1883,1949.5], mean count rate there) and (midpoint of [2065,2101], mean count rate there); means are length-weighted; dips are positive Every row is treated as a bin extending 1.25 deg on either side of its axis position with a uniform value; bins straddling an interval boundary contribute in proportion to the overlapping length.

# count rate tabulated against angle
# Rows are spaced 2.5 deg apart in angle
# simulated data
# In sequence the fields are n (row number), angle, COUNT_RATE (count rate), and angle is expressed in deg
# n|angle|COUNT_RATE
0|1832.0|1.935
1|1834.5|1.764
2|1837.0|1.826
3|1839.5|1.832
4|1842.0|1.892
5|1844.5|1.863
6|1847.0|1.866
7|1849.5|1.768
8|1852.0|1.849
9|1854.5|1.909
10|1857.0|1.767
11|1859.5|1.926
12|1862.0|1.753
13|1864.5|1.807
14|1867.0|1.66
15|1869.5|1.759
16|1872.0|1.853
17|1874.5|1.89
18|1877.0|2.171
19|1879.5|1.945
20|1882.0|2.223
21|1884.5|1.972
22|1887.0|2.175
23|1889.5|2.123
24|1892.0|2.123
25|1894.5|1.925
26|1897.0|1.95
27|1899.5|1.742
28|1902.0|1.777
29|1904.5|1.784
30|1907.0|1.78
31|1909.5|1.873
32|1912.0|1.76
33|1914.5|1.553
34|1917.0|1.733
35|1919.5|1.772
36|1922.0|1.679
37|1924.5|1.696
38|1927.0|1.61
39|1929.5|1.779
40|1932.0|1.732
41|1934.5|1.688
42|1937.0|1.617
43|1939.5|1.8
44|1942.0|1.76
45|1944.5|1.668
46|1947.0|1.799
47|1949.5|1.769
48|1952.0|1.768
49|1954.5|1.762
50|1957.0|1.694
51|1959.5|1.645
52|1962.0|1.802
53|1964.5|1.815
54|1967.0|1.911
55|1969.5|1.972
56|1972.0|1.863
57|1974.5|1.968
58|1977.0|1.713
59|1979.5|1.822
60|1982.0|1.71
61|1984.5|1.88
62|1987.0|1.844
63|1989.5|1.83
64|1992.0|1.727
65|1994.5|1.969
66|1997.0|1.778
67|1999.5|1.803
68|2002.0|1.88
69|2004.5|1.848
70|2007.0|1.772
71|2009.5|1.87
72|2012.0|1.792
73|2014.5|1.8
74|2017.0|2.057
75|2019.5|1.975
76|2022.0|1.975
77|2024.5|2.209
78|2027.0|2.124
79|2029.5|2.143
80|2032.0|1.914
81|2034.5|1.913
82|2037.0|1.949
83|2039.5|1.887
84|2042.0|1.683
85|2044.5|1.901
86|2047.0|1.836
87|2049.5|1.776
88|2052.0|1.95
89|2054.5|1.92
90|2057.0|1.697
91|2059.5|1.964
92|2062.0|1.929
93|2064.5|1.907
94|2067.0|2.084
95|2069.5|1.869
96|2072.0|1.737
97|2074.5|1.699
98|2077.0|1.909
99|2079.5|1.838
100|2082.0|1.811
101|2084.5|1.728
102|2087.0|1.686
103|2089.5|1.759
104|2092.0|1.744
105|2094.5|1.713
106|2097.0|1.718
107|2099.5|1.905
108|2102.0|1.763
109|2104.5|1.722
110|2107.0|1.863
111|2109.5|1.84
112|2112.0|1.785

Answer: -2.6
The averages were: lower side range 1.8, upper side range 1.8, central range 1.96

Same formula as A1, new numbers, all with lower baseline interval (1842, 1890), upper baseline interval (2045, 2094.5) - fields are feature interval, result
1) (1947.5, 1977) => 0.9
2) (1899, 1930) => 2.6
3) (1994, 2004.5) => 0.1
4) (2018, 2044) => -1.8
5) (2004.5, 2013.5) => 0.2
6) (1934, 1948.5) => 1.2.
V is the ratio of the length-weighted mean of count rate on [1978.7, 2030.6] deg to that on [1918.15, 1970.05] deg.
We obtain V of 1.09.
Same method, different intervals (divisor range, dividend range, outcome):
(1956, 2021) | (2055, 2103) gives 0.99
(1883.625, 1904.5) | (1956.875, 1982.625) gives 0.93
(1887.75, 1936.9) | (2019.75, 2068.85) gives 1.08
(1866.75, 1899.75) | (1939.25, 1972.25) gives 0.90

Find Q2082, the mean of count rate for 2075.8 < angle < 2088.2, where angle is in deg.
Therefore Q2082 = 1.79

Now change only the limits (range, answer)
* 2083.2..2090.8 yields 1.73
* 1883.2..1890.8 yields 2.09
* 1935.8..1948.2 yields 1.73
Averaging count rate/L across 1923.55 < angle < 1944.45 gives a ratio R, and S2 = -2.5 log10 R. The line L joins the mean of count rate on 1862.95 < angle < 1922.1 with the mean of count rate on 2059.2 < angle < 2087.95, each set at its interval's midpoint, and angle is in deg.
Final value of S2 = 0.099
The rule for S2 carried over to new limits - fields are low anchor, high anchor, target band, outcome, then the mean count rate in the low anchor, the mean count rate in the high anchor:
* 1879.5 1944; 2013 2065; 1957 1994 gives 0.03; 1.83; 1.93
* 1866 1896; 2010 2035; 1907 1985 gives 0.13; 1.99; 1.99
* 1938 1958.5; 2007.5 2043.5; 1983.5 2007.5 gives 0.02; 1.75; 1.95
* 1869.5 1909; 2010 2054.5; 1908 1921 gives 0.13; 1.95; 1.93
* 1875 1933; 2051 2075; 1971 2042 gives -0.01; 1.87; 1.88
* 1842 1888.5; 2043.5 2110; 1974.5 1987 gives 0.03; 1.9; 1.82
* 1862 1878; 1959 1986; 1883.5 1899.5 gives -0.10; 1.84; 1.83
